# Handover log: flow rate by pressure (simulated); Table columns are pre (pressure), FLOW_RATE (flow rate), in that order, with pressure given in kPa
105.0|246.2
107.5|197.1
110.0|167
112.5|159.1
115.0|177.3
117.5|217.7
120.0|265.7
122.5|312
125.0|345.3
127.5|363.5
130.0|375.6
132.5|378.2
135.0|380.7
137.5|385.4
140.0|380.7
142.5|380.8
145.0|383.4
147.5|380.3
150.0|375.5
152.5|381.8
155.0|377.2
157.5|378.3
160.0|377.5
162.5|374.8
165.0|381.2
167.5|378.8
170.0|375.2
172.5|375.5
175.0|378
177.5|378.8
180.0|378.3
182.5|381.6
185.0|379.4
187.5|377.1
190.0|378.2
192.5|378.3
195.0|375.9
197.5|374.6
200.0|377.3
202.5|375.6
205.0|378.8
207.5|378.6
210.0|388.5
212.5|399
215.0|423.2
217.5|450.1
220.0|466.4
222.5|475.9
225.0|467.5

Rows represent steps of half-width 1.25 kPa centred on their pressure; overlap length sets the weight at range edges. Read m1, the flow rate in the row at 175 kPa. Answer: 378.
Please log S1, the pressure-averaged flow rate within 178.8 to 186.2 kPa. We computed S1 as 380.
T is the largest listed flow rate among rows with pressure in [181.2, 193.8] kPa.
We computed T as 381.6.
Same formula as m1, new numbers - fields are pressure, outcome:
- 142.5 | 380.8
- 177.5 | 378.8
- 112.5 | 159.1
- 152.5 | 381.8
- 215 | 423.2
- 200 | 377.3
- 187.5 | 377.1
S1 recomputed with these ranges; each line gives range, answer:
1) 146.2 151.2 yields 378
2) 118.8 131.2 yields 333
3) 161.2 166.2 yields 378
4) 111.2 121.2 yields 204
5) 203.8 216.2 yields 394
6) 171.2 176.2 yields 377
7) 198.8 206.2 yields 377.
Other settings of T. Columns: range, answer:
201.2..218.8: 450.1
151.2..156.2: 381.8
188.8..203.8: 378.3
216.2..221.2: 466.4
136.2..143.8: 385.4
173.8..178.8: 378.8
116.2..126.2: 345.3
